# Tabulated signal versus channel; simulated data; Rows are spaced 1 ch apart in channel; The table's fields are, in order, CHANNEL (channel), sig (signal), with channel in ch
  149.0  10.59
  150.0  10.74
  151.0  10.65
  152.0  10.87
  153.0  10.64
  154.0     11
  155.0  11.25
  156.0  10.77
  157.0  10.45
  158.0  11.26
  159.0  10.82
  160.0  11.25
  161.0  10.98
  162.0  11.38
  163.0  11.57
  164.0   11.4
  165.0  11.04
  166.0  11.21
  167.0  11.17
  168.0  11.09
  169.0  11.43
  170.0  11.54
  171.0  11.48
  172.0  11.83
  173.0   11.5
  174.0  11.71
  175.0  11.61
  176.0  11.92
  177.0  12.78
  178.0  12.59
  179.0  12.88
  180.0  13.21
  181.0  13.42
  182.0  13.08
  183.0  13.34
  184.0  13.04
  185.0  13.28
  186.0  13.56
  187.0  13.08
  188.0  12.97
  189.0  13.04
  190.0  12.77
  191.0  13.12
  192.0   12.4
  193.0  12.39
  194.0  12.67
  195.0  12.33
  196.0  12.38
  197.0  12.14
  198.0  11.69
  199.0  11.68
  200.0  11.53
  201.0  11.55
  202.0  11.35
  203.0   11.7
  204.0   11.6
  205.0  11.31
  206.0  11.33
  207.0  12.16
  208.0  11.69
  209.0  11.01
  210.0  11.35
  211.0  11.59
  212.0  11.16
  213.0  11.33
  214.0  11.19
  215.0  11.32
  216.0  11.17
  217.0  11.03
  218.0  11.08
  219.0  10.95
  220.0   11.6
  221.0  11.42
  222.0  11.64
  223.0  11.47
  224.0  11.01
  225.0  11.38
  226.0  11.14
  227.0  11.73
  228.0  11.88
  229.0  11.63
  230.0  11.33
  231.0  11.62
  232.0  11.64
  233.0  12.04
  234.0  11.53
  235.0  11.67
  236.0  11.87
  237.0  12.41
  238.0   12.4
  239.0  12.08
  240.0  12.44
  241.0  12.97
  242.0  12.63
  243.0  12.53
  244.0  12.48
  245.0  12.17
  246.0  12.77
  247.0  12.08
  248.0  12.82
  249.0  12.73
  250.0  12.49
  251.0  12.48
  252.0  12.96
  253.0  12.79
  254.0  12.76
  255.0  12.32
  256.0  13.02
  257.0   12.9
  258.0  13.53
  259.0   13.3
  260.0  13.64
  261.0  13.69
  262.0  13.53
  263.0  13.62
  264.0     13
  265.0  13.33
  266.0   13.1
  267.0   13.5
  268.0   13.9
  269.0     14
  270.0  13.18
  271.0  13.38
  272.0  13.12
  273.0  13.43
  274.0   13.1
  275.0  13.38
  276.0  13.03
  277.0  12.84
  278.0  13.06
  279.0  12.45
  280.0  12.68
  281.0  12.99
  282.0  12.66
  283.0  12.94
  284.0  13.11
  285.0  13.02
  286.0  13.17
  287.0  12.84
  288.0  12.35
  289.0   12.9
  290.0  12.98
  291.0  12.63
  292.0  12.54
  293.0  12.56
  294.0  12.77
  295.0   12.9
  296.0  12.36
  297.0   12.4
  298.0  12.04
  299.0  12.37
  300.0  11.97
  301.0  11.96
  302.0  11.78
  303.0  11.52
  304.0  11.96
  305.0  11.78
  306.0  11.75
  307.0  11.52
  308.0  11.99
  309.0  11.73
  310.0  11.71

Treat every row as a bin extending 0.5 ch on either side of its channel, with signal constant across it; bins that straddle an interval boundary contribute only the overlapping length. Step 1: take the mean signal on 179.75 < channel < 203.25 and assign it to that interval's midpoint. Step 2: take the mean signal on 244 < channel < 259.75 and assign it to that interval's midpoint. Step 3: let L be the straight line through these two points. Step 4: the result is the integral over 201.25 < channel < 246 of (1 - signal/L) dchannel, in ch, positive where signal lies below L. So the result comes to 3.5 ch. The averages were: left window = 12.6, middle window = 11.7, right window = 12.7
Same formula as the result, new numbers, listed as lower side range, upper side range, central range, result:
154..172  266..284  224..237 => 0.8 ch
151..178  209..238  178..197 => -2.6 ch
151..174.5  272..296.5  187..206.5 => -0.8 ch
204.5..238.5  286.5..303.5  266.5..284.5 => -1.5 ch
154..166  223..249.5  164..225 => -2.2 ch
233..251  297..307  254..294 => -3.2 ch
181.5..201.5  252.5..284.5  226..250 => 1.5 ch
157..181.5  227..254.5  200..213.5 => 0.6 ch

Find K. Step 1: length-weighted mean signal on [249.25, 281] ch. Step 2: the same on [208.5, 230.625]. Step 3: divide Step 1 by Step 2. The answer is 1.16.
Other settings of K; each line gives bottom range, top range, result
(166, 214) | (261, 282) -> 1.09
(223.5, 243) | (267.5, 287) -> 1.10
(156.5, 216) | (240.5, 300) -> 1.08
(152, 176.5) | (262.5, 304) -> 1.14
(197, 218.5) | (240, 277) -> 1.14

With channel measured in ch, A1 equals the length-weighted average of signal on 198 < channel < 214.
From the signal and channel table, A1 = 11.5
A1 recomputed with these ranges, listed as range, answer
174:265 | 12.2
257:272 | 13.4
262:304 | 12.8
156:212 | 12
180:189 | 13.2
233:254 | 12.4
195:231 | 11.5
